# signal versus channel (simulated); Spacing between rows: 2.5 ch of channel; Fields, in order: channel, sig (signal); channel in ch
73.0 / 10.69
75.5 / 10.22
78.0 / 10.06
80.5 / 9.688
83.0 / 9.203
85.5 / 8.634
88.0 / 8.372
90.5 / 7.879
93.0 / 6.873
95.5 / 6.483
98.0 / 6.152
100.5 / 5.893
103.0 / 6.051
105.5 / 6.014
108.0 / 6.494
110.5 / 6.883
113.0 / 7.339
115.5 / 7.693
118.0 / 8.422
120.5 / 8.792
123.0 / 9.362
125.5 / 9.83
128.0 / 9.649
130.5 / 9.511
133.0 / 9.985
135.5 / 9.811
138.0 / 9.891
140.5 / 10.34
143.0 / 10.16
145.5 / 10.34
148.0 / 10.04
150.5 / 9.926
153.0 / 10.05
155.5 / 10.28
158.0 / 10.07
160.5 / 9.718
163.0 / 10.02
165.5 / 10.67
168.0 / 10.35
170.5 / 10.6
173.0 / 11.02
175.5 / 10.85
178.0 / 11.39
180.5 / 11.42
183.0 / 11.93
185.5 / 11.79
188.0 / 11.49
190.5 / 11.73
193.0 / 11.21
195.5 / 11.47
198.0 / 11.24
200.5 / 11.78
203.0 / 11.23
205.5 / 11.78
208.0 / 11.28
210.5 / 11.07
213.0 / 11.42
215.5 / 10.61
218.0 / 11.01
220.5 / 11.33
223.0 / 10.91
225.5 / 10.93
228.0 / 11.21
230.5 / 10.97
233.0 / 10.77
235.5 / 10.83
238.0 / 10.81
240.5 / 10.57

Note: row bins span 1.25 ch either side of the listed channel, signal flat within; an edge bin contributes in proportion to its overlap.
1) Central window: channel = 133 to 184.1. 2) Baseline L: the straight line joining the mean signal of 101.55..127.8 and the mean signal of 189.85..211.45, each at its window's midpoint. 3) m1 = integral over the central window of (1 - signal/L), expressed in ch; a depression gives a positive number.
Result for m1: -4.4 ch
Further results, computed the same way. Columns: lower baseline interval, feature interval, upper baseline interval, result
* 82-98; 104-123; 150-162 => 2.4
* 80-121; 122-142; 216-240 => -3.7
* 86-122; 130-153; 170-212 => -2.7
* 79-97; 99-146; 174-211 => 4.0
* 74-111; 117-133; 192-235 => -1.3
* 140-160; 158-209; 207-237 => -2.8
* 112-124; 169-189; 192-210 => -1.3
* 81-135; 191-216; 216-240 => -2.5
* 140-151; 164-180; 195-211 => -0.1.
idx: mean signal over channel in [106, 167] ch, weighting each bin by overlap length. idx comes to 9.35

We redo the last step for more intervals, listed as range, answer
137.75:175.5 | 10.3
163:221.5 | 11.2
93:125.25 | 7.21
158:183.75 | 10.7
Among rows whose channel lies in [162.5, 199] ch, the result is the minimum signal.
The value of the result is 10.02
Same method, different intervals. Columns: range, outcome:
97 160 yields 5.893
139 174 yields 9.718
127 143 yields 9.511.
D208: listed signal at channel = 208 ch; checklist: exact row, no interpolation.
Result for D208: 11.28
